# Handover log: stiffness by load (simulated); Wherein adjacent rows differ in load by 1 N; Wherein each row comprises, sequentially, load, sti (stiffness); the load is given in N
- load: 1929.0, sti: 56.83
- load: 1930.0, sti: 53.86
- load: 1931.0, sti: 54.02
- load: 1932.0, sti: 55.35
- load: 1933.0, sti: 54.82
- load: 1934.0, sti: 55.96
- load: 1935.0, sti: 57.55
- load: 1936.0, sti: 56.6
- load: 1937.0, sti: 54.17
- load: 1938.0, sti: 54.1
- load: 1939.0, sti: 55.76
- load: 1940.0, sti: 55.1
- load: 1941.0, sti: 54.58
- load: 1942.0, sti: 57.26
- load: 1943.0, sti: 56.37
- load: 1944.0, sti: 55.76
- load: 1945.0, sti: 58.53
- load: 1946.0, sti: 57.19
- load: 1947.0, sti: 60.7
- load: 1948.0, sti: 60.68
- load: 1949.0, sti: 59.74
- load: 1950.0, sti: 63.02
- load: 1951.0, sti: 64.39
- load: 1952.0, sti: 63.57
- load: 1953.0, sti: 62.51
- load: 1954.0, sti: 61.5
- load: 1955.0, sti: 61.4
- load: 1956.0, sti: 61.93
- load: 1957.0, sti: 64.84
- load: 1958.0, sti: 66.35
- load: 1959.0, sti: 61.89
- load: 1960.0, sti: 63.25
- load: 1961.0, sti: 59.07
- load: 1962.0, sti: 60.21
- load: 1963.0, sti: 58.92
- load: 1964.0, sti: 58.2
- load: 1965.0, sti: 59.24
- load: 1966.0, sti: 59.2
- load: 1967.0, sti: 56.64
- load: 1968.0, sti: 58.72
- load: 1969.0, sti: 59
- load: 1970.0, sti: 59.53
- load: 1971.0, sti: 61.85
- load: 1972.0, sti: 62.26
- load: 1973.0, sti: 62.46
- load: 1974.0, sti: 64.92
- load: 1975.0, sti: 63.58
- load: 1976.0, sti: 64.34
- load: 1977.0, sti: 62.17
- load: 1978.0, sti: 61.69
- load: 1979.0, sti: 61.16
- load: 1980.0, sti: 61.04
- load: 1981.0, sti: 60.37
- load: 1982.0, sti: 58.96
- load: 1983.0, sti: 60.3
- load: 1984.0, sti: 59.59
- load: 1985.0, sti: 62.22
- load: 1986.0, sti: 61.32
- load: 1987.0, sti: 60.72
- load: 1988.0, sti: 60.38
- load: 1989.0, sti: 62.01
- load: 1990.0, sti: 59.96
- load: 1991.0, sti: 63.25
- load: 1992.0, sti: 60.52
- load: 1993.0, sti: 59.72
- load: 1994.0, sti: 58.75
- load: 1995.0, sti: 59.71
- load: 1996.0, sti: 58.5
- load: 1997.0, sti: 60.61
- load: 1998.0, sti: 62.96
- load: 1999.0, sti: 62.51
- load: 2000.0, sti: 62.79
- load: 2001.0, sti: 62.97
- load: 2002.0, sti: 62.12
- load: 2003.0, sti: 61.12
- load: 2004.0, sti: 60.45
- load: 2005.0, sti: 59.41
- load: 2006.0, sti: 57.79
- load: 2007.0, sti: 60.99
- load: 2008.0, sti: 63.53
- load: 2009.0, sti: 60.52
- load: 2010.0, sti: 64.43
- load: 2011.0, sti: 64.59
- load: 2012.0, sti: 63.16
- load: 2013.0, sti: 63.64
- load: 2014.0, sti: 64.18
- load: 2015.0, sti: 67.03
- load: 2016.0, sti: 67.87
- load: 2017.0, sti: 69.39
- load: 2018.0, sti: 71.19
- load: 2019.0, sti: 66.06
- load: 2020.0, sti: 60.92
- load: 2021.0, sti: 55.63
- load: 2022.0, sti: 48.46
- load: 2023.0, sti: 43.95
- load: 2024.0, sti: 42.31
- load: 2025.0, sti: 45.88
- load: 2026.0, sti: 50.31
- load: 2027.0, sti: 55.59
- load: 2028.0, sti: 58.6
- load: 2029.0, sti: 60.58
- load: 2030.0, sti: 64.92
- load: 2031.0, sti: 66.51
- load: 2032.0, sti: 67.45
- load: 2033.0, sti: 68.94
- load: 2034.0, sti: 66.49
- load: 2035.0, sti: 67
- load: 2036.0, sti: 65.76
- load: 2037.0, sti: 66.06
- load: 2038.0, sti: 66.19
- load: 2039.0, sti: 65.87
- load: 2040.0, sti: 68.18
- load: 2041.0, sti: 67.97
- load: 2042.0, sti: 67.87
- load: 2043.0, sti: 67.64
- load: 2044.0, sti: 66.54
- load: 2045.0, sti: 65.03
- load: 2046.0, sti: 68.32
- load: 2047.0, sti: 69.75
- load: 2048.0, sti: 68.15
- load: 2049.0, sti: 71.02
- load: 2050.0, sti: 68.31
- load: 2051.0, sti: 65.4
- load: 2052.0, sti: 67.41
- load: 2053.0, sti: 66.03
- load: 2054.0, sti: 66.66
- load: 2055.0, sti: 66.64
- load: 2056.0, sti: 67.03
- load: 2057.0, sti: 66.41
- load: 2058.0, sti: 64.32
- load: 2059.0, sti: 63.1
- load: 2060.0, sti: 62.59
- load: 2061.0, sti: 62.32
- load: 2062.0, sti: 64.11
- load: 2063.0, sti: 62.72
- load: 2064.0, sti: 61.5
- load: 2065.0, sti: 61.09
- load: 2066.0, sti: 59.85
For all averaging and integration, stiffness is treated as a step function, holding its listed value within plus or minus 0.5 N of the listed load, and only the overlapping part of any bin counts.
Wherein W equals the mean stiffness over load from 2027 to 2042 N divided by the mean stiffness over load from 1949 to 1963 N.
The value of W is 1.05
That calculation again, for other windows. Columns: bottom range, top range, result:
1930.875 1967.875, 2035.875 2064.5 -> 1.12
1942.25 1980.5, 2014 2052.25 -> 1.04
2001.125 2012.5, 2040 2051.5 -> 1.10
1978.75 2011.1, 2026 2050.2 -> 1.08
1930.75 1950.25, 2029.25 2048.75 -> 1.18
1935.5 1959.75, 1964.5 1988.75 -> 1.02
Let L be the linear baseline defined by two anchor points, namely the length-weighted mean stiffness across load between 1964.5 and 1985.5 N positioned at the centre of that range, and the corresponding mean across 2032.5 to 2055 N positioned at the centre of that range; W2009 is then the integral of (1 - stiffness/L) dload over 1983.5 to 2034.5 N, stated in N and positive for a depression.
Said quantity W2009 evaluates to 2.5 N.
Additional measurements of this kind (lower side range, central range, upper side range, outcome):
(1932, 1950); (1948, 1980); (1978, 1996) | -1.5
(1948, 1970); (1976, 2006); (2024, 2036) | -0.1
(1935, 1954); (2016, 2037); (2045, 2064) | 1.3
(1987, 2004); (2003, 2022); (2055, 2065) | -0.3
